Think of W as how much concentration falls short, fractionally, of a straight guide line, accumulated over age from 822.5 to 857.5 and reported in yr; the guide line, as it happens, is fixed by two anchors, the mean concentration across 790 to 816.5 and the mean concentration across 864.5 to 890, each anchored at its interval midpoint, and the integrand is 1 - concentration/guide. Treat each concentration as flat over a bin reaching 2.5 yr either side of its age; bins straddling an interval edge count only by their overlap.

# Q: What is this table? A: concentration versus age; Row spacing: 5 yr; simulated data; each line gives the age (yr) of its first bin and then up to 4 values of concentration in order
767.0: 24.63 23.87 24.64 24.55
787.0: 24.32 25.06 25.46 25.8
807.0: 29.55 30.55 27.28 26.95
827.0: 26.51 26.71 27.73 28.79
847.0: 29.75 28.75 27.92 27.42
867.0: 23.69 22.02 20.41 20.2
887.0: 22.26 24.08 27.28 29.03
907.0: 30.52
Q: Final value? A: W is -4.9 yr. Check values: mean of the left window 27.3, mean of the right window 21.8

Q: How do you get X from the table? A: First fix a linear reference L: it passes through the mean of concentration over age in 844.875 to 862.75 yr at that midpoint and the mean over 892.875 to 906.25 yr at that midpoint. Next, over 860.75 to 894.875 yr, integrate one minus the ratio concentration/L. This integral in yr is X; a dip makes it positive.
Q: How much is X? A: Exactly 6.6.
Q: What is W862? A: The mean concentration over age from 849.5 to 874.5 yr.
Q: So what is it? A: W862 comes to 26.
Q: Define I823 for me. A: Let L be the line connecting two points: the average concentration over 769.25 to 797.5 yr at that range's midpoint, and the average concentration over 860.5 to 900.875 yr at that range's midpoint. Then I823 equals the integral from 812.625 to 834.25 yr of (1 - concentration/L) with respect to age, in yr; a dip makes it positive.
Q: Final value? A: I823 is -2.72 yr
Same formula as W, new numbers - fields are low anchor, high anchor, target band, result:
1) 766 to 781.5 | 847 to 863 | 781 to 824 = -1.5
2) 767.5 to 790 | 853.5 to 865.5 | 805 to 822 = -2.1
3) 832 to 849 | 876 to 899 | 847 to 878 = 0.3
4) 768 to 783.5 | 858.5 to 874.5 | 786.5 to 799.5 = -0.3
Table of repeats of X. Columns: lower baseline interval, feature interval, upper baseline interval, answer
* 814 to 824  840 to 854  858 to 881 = -2.20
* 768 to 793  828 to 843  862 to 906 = -2.02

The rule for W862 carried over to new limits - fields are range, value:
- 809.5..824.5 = 28.3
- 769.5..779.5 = 24.3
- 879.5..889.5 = 21.2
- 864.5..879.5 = 22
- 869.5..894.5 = 21.8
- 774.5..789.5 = 24.5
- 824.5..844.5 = 27.4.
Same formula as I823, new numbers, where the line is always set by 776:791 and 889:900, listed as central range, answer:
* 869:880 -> 1.81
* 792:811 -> -1.72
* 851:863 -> -1.29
